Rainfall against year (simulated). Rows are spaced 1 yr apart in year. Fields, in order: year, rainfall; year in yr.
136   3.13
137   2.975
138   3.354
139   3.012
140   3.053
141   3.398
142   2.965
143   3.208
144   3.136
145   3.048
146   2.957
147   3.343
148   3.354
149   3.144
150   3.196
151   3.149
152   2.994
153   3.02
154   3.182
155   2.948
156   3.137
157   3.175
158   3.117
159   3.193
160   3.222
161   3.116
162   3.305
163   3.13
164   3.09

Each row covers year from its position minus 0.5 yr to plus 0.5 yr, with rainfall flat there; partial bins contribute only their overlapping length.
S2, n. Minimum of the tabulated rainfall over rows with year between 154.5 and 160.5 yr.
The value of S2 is 2.948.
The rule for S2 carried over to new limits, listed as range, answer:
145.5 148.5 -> 2.957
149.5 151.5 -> 3.149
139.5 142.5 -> 2.965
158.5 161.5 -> 3.116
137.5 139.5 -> 3.012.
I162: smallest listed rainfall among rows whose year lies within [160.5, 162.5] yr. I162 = 3.116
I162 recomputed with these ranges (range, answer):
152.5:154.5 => 3.02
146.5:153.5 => 2.994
